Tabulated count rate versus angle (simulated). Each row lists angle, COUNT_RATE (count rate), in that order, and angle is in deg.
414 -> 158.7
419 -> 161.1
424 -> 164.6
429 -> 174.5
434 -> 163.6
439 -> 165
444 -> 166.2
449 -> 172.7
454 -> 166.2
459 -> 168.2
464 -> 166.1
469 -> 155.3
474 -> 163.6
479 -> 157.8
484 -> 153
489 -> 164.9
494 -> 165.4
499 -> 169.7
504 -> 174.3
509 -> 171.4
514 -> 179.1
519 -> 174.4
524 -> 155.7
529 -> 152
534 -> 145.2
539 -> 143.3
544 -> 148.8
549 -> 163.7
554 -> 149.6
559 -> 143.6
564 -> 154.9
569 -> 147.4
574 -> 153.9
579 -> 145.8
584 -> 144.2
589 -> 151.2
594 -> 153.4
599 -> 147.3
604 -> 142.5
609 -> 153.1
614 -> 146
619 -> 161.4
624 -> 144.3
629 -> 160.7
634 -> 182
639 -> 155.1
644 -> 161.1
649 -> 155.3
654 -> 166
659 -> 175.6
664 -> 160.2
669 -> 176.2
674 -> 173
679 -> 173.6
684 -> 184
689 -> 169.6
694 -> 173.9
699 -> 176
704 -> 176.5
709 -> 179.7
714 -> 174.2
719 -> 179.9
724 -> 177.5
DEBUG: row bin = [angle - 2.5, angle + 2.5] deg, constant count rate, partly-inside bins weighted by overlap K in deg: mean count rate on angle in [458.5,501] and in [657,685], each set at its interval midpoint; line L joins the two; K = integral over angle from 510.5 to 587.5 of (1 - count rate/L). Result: 5.8 deg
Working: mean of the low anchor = 162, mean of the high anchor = 173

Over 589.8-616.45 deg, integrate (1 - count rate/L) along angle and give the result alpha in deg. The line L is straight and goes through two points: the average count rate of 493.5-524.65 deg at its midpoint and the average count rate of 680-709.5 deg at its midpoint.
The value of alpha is 3.8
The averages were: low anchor 171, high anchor 176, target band 149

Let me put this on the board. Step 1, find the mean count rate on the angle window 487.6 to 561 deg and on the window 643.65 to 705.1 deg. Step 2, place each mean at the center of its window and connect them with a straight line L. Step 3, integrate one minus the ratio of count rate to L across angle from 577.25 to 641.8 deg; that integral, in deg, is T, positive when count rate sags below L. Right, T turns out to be 5.2 deg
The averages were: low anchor 160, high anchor 171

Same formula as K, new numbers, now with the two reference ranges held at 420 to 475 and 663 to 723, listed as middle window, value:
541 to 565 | 2.56 deg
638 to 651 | 1.19 deg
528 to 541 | 1.75 deg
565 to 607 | 5.55 deg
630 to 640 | 0.21 deg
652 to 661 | 0.16 deg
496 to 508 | -0.26 deg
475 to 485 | 0.61 deg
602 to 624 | 2.81 deg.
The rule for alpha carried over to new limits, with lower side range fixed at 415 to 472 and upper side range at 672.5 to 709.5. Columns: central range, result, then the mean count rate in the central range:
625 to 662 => 2.03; 164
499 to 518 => -0.68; 174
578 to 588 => 1.49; 146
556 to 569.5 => 1.71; 149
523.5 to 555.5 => 3.50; 151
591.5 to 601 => 1.18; 151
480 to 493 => 0.60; 160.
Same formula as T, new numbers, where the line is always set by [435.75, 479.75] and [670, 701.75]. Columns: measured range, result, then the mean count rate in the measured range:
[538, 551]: 1.3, 152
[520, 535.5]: 1.3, 154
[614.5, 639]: 1.8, 160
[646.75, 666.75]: 1.1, 165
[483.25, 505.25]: 0.1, 166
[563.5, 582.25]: 2.2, 150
